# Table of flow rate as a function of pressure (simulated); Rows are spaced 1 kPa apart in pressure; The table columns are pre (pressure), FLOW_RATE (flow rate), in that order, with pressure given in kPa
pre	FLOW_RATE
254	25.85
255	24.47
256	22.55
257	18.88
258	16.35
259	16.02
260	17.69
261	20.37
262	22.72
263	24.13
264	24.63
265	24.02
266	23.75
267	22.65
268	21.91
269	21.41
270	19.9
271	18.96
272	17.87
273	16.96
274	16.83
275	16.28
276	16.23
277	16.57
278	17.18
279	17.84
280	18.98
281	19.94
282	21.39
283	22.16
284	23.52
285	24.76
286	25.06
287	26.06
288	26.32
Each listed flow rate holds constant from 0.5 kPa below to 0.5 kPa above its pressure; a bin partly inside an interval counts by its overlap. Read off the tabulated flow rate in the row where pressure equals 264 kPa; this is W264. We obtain 24.63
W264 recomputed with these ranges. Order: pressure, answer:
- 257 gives 18.88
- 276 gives 16.23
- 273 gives 16.96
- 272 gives 17.87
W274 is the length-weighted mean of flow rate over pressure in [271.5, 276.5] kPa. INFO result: 16.8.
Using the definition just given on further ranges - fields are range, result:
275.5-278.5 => 16.7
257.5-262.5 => 18.6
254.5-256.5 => 23.5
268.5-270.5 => 20.7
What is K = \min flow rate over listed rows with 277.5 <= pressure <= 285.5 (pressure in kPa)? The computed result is 17.18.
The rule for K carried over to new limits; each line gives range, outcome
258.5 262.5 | 16.02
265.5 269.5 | 21.41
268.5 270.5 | 19.9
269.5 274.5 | 16.83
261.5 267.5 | 22.65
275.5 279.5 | 16.23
